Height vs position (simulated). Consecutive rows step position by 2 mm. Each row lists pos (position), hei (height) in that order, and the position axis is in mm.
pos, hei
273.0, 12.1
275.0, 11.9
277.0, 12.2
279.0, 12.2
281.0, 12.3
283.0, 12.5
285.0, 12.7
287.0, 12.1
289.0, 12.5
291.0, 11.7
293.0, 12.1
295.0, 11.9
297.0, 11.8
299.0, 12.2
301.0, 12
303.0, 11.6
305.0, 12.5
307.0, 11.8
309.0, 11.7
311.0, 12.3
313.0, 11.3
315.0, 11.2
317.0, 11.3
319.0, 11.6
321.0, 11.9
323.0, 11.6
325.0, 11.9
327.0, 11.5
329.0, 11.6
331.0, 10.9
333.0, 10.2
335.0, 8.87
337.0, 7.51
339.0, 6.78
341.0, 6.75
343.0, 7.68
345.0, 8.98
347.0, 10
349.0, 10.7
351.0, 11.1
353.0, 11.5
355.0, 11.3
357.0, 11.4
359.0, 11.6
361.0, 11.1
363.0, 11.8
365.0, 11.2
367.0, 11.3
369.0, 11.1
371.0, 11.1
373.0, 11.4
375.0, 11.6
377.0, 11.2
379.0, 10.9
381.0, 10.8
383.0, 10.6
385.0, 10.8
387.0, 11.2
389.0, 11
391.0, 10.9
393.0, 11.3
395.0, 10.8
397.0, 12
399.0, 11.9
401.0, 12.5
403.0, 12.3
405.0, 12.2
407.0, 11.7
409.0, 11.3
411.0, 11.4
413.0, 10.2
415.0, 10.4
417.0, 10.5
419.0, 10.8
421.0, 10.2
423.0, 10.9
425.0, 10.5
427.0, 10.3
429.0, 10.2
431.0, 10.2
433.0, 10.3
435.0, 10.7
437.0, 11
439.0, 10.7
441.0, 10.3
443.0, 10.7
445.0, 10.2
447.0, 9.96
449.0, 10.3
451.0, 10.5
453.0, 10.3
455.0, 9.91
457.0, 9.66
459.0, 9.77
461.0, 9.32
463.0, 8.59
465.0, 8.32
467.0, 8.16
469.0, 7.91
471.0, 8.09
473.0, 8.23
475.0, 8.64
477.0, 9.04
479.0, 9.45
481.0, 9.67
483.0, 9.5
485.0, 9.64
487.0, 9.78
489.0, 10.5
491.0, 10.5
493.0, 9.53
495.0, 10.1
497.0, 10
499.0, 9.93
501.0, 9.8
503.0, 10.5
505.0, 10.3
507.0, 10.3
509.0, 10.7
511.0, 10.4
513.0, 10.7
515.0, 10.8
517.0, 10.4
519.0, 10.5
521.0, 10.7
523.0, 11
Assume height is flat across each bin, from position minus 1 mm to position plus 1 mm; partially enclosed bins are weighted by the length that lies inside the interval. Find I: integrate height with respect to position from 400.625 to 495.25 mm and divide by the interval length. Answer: 10.1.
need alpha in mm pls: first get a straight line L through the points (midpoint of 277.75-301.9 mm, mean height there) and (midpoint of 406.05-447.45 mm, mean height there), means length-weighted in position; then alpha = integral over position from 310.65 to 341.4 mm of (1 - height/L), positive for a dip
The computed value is 3.4 mm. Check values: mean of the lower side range 12.2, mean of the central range 10.5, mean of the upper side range 10.6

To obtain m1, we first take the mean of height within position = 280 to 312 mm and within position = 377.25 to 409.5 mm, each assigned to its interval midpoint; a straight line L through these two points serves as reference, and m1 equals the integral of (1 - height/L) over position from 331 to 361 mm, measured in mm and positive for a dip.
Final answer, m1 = 5.2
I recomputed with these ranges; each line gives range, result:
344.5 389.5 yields 11.1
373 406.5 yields 11.4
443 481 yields 9.29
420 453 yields 10.4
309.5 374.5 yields 10.7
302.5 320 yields 11.7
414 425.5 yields 10.6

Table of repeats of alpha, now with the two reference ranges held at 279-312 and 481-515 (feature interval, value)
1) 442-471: 2.91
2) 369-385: 0.35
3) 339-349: 2.75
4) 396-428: -0.62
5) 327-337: 1.31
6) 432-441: 0.09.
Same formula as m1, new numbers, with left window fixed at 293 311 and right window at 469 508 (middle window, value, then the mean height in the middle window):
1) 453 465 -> 0.7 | 9.43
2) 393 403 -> -1.0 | 11.8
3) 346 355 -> 0.4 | 10.9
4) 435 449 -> -0.4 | 10.5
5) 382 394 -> -0.1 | 11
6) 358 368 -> -0.2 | 11.4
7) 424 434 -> 0.1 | 10.3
